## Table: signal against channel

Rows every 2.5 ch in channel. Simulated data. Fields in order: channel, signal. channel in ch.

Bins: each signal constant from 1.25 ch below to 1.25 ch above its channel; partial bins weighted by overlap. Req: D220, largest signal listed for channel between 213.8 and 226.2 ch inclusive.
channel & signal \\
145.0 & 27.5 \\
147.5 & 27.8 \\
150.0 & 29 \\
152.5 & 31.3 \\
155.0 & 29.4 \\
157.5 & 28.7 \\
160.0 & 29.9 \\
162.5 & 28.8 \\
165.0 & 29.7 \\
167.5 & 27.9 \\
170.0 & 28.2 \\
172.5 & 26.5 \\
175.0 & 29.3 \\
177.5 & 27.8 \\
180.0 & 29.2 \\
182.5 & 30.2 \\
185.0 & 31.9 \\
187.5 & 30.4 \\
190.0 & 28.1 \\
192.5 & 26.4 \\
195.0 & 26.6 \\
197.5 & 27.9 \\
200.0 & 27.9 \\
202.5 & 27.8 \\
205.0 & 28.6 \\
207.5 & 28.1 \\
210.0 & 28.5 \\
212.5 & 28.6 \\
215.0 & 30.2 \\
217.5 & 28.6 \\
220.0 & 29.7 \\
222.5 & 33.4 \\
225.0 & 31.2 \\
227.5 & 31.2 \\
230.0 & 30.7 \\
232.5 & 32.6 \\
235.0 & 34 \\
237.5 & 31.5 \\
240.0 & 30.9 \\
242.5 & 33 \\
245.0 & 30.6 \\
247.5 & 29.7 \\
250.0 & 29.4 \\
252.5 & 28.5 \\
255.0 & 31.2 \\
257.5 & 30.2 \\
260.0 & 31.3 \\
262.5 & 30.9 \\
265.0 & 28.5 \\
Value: 33.4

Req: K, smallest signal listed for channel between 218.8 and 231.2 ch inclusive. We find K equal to 29.7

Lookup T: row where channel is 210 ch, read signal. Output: 28.5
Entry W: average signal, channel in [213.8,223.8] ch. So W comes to 30.5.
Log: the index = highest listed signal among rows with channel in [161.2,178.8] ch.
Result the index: 29.7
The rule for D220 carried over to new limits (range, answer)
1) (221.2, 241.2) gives 34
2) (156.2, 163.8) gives 29.9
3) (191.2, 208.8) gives 28.6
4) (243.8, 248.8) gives 30.6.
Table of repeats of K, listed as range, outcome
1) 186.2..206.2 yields 26.4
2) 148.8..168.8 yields 27.9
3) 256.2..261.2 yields 30.2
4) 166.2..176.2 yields 26.5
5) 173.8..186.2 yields 27.8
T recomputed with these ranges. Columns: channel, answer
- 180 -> 29.2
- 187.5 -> 30.4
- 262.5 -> 30.9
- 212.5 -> 28.6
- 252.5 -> 28.5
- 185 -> 31.9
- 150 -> 29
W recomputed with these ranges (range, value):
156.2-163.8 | 29.1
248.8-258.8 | 29.8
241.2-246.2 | 31.8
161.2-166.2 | 29.3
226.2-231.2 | 31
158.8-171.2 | 28.9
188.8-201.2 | 27.4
